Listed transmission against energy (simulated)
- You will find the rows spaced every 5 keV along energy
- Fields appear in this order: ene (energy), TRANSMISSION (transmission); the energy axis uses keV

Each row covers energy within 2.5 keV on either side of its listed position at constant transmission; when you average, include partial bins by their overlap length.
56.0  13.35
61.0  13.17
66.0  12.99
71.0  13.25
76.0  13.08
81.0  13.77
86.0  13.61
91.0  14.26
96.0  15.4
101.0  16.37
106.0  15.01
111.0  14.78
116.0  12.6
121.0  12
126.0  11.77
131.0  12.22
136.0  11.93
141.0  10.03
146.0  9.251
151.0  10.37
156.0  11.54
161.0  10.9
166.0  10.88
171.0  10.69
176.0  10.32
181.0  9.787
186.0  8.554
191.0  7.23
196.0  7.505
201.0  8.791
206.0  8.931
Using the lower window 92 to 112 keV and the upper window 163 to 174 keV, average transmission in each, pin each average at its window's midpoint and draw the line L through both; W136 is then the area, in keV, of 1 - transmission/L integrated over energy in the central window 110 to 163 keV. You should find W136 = 6.03 keV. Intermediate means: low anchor 15.4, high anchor 10.8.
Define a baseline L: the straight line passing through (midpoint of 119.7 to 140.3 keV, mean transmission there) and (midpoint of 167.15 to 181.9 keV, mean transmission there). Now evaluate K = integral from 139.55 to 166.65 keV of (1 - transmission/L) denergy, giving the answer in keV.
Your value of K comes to 1.4 keV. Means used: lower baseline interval 11.8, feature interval 10.5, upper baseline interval 10.4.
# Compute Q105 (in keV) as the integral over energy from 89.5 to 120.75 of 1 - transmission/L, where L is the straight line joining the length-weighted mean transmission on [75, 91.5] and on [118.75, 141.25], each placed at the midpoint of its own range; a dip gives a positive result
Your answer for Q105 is -4.4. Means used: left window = 13.7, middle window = 14.6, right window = 11.7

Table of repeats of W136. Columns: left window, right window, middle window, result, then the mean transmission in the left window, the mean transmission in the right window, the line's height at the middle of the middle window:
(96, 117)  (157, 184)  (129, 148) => 2.82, 14.9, 10.5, 12.7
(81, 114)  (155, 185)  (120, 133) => 1.09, 14.8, 10.5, 13.1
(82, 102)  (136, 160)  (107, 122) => -0.44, 14.7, 10.5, 13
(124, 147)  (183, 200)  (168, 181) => -2.19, 11.1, 7.91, 8.89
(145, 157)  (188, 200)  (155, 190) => -4.63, 10.4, 7.59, 8.99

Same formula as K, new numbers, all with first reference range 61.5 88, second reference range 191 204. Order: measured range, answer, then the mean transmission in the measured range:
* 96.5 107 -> -3.1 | 15.7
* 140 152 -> 0.5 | 9.8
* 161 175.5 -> -2.3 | 10.7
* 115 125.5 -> -0.7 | 12.2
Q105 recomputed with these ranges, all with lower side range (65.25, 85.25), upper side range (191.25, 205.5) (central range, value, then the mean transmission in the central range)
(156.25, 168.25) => -1.7 keV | 11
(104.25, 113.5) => -2.3 keV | 14.9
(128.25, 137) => -1.0 keV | 12.1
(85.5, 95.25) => -1.2 keV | 14.3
